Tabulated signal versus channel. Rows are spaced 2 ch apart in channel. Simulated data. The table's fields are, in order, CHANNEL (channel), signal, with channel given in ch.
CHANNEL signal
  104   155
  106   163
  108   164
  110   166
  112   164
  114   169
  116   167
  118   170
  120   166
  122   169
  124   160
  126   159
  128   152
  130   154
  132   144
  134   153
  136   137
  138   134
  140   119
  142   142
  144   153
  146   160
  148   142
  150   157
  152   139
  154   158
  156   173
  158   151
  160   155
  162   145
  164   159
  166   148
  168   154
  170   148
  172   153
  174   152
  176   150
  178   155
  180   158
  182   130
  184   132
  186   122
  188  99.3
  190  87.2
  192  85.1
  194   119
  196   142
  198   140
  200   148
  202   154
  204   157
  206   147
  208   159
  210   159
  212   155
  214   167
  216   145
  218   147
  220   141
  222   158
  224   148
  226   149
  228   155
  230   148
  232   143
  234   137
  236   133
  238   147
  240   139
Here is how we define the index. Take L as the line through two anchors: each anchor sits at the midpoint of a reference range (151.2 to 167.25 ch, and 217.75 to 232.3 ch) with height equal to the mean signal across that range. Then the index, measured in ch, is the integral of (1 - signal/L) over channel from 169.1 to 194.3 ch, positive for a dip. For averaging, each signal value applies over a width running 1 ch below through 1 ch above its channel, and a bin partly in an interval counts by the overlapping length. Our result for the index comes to 3.62 ch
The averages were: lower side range 154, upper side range 149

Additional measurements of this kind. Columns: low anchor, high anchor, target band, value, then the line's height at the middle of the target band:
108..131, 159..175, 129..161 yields 1.8 ch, 157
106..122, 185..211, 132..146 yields 1.3 ch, 156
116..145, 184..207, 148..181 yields -3.4 ch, 139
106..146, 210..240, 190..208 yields 1.8 ch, 150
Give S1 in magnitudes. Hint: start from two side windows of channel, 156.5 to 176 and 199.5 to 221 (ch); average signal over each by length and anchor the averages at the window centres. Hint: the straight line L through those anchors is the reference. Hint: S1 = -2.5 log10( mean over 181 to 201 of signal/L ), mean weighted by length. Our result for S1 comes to 0.26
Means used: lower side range 152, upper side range 153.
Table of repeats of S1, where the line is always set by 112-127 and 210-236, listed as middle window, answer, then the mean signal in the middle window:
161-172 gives 0.05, 151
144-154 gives 0.07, 151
